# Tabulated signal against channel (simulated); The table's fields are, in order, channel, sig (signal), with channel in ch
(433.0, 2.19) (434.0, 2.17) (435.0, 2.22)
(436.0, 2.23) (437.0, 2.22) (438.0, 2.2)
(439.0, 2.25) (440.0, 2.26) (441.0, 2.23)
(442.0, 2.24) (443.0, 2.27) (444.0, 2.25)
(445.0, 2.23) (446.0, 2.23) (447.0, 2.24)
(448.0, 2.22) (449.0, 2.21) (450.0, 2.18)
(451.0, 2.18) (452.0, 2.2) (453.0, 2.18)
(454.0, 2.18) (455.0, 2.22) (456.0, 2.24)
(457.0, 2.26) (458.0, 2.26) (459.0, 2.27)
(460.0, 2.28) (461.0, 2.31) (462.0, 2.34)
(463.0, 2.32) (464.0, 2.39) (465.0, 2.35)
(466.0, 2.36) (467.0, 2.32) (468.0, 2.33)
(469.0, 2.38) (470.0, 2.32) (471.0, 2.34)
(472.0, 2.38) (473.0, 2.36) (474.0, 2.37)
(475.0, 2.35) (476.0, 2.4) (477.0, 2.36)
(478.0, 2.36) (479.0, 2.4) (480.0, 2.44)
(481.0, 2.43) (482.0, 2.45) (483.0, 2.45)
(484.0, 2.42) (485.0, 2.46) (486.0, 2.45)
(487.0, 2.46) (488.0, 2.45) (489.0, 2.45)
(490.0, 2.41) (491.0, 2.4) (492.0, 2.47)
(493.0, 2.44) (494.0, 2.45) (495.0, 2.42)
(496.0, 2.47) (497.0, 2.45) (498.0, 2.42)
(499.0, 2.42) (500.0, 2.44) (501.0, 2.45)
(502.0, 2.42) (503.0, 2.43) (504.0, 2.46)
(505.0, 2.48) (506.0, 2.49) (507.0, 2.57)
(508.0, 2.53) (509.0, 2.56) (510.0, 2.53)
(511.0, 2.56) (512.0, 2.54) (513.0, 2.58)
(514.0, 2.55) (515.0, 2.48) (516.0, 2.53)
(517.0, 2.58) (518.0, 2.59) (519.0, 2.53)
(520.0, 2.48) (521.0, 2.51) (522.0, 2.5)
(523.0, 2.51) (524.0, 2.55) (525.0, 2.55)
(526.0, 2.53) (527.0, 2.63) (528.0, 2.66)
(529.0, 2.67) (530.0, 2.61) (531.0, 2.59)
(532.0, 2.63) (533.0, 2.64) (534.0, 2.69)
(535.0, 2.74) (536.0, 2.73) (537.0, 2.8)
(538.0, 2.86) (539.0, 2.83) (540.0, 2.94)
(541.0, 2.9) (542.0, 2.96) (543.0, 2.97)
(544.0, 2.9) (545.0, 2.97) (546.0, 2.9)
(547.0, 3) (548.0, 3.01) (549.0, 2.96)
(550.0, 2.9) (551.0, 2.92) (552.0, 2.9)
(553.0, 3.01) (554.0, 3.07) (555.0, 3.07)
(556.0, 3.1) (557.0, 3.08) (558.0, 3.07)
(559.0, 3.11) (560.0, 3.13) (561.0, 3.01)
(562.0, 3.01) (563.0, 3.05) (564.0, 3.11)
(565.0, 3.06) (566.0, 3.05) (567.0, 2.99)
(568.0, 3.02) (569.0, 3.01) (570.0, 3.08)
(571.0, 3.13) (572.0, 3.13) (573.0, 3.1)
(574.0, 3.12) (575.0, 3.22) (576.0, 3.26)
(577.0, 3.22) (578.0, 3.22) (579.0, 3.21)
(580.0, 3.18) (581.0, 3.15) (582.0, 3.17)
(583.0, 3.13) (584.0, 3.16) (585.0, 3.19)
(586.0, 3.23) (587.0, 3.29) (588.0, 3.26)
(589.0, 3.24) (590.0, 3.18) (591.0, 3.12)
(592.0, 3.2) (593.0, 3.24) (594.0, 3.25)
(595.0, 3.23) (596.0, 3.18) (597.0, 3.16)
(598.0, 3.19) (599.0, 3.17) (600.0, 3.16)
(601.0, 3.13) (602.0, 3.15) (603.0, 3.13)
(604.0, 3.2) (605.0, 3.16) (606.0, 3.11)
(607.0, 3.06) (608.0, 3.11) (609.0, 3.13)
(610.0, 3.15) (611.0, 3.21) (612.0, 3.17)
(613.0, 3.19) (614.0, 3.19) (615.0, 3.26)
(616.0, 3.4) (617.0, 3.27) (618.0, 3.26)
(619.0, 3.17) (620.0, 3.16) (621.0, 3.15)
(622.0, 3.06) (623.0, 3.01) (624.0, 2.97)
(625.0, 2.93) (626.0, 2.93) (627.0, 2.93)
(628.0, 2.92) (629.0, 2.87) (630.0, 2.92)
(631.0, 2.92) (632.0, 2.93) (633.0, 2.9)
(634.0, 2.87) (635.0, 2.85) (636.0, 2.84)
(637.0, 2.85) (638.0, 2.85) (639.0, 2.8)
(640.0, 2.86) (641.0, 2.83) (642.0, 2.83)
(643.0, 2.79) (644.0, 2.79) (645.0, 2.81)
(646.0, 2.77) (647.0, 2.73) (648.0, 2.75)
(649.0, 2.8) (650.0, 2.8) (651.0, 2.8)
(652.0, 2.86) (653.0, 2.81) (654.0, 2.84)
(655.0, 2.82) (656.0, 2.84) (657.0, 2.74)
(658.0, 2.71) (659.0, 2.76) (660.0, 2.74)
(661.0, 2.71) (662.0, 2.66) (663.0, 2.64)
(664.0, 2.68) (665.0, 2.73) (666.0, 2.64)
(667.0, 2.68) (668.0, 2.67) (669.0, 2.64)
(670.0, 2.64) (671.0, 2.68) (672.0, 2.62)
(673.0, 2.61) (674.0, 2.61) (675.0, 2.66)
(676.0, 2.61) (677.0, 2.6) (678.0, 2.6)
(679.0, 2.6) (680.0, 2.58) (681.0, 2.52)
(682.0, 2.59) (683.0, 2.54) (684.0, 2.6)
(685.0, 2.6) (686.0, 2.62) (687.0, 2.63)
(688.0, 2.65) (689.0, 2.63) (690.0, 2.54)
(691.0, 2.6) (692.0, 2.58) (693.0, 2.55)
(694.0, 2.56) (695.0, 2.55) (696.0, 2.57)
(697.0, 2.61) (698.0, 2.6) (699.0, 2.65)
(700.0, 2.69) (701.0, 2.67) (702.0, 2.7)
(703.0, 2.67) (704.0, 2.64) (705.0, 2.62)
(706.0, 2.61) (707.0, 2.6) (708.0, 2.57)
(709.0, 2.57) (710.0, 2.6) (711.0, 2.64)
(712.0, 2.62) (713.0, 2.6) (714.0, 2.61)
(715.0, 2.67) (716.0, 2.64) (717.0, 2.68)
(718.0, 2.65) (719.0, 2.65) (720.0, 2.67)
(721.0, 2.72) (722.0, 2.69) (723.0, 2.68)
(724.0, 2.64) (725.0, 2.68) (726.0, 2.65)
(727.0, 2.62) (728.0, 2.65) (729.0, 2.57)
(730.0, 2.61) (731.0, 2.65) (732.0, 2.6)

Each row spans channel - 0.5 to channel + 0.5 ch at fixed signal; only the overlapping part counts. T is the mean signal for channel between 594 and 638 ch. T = 3.08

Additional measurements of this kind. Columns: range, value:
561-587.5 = 3.13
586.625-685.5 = 2.91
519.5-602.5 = 2.99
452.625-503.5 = 2.38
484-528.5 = 2.5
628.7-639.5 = 2.87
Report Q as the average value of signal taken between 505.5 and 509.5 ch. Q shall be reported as 2.54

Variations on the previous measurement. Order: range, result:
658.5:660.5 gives 2.75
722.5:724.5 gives 2.66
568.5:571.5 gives 3.07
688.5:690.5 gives 2.58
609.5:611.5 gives 3.18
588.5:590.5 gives 3.21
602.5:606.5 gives 3.15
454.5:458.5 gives 2.25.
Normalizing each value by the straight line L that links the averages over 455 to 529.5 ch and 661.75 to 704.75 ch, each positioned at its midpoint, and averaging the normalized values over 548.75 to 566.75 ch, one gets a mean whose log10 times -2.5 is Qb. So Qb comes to -0.21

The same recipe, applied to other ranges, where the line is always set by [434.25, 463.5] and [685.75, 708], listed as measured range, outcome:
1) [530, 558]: -0.21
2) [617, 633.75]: -0.20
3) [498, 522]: -0.08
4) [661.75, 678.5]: -0.03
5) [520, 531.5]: -0.09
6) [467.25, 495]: -0.06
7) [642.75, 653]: -0.10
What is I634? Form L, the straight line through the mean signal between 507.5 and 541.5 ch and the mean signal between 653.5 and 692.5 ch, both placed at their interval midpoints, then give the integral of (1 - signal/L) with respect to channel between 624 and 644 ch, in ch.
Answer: -1.75 ch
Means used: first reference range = 2.62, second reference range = 2.65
